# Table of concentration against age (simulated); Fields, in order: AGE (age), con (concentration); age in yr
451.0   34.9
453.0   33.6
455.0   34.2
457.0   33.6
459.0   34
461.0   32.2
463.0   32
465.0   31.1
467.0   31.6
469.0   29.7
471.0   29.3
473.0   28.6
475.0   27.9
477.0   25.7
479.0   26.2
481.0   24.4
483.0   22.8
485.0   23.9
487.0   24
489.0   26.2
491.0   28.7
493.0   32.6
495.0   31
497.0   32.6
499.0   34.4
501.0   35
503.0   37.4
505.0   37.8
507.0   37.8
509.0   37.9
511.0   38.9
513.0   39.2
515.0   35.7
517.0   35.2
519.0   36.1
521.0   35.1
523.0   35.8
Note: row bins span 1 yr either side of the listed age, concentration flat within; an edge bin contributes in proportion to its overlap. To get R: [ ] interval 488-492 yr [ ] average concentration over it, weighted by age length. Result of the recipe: 27.4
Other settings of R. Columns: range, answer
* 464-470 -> 30.8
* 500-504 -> 36.2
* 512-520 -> 36.6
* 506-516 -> 37.9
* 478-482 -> 25.3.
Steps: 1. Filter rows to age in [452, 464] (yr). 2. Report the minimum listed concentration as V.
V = 32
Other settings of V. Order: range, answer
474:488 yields 22.8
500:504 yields 35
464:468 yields 31.1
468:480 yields 25.7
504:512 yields 37.8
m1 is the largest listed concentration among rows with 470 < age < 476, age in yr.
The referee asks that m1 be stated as 29.3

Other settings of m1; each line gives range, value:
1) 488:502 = 35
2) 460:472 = 32.2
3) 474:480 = 27.9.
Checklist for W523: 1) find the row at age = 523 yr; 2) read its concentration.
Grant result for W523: 35.8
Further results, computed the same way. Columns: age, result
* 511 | 38.9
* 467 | 31.6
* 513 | 39.2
